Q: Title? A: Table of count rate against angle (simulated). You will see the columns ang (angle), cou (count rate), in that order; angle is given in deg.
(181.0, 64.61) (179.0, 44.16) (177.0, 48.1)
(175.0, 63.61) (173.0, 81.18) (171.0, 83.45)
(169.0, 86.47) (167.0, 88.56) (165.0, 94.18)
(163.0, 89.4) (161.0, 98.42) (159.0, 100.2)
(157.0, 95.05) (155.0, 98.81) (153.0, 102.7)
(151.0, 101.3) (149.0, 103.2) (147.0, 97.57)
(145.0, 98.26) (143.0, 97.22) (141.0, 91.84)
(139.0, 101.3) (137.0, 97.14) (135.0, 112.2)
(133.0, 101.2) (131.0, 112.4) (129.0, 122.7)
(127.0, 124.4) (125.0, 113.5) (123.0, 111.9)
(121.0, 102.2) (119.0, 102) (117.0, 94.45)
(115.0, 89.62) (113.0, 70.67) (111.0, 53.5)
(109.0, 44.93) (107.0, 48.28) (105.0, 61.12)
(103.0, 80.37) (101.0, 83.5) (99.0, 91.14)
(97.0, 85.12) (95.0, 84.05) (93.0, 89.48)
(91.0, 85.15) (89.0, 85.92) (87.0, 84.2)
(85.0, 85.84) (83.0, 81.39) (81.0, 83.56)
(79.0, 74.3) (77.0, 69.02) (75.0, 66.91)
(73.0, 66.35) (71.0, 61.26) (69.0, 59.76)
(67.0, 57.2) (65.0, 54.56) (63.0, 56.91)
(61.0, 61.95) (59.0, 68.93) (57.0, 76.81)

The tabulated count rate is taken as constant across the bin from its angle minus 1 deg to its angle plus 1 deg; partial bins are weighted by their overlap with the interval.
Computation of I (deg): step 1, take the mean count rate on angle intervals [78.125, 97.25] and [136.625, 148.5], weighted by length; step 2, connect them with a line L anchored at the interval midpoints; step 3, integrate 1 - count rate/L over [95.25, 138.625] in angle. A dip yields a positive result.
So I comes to 0.43 deg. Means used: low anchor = 83.9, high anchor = 97.5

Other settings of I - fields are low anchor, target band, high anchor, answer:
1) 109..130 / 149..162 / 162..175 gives -1.7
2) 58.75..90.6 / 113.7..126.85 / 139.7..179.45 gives -3.7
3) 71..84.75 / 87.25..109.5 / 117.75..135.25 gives 2.8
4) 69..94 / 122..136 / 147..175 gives -4.4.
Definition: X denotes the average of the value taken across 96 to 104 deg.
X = 85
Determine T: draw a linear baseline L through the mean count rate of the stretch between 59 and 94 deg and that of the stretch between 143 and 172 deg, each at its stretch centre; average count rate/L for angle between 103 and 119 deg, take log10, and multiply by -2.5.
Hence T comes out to 0.187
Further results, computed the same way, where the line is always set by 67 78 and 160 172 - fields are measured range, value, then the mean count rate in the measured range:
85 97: -0.23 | 85.7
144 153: -0.18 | 100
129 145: -0.25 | 103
